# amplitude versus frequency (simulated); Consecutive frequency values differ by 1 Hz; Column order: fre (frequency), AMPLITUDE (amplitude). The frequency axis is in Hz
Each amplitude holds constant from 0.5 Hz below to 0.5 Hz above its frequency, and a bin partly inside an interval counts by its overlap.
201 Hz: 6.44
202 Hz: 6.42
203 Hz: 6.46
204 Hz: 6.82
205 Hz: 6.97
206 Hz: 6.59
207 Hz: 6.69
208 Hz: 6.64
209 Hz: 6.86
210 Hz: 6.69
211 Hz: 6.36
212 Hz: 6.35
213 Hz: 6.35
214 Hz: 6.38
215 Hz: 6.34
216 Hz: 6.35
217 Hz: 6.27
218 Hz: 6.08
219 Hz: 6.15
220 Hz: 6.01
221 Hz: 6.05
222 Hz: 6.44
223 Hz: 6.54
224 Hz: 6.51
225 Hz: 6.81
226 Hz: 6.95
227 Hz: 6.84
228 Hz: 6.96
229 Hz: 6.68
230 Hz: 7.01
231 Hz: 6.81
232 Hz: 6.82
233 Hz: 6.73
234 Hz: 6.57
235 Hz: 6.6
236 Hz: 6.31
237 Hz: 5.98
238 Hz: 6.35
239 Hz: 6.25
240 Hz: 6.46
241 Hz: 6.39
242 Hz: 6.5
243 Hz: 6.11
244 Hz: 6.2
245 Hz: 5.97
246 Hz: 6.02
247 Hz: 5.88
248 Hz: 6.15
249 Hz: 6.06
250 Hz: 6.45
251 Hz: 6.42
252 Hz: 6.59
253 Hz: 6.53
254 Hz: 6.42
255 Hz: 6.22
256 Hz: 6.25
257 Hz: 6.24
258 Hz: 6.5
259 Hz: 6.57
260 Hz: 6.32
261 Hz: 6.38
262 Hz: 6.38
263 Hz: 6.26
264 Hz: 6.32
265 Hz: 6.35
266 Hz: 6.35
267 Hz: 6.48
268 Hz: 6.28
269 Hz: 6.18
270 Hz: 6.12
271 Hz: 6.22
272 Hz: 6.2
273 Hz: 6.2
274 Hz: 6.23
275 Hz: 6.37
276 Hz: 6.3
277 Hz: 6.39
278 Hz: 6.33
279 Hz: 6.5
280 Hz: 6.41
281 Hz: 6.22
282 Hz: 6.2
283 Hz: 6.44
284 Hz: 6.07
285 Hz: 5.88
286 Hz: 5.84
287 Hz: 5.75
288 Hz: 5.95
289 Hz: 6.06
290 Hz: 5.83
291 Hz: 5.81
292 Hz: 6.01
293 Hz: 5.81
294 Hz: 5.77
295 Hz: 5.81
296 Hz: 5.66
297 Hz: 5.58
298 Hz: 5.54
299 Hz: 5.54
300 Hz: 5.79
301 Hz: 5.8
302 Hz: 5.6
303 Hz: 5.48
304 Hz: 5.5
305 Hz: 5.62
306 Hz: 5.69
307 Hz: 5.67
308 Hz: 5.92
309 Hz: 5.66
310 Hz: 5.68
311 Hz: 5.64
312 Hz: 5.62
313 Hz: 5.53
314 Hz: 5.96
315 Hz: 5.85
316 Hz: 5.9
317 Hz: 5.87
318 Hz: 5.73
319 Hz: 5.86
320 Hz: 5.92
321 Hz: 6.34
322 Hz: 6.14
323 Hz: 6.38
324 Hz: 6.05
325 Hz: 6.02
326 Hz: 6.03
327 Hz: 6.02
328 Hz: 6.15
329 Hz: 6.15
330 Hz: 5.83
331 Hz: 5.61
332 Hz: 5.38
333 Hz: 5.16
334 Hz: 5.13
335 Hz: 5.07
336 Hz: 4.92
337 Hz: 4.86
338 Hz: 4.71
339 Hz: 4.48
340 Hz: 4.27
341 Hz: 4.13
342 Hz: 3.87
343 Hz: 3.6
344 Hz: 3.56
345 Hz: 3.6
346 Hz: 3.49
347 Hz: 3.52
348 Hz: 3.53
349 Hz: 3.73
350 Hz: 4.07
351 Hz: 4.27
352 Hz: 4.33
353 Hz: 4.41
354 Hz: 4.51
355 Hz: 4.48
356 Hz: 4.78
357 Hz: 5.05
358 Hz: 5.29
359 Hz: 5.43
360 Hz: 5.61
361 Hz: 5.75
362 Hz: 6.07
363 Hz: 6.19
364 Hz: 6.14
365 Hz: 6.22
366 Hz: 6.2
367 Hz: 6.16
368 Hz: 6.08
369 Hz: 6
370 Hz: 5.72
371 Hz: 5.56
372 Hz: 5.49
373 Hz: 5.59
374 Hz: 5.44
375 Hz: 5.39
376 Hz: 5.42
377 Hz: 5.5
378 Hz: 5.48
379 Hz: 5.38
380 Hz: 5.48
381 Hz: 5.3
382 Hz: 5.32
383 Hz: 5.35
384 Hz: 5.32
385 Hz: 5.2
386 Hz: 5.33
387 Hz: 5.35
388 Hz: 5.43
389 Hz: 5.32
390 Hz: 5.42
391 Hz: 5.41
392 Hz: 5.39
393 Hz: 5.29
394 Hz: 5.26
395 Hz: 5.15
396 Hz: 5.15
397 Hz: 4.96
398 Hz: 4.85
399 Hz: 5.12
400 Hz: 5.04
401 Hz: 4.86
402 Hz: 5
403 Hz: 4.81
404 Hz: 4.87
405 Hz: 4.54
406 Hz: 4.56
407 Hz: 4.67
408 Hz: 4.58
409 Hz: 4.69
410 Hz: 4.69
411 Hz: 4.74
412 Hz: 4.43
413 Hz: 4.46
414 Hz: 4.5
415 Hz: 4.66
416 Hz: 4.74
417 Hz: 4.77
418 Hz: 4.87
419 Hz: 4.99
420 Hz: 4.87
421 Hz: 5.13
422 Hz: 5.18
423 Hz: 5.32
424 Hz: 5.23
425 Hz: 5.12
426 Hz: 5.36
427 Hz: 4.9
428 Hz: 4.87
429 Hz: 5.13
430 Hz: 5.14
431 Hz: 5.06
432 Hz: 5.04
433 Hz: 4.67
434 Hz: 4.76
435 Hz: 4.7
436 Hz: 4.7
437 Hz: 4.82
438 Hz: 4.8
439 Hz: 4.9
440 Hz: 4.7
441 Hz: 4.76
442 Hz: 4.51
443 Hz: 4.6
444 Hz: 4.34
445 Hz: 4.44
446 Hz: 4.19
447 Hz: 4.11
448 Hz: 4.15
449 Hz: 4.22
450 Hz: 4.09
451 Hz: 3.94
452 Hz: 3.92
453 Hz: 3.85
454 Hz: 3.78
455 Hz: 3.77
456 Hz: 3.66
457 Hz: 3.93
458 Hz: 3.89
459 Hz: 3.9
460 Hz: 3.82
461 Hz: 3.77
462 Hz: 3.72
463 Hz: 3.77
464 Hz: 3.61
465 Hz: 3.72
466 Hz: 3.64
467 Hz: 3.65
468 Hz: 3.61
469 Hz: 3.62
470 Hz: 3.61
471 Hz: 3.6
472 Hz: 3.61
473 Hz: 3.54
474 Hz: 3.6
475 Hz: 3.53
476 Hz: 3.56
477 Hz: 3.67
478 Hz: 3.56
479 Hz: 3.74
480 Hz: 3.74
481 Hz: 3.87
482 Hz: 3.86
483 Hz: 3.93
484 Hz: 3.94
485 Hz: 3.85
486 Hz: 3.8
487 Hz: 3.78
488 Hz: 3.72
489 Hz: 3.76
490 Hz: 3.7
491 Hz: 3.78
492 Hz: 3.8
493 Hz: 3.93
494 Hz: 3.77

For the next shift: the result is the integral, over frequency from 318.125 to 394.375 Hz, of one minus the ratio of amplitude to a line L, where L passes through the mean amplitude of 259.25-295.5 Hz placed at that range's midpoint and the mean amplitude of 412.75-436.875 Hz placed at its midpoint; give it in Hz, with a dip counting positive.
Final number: 3.6 Hz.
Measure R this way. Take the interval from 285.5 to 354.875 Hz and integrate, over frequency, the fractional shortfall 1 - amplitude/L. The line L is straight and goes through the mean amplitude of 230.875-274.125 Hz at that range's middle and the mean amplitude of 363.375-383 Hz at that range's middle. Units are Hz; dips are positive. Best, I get 7.70 Hz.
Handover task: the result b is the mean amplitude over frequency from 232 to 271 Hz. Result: 6.32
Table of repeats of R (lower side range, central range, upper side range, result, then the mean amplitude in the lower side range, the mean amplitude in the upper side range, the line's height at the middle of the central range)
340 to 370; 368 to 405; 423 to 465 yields -4.9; 4.84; 4.41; 4.68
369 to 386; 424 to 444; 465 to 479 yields -2.4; 5.45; 3.61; 4.35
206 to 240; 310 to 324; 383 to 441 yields -0.4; 6.51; 4.96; 5.74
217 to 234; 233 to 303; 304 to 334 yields 0.8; 6.58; 5.82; 6.23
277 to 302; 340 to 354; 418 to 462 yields 3.9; 5.94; 4.53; 5.4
